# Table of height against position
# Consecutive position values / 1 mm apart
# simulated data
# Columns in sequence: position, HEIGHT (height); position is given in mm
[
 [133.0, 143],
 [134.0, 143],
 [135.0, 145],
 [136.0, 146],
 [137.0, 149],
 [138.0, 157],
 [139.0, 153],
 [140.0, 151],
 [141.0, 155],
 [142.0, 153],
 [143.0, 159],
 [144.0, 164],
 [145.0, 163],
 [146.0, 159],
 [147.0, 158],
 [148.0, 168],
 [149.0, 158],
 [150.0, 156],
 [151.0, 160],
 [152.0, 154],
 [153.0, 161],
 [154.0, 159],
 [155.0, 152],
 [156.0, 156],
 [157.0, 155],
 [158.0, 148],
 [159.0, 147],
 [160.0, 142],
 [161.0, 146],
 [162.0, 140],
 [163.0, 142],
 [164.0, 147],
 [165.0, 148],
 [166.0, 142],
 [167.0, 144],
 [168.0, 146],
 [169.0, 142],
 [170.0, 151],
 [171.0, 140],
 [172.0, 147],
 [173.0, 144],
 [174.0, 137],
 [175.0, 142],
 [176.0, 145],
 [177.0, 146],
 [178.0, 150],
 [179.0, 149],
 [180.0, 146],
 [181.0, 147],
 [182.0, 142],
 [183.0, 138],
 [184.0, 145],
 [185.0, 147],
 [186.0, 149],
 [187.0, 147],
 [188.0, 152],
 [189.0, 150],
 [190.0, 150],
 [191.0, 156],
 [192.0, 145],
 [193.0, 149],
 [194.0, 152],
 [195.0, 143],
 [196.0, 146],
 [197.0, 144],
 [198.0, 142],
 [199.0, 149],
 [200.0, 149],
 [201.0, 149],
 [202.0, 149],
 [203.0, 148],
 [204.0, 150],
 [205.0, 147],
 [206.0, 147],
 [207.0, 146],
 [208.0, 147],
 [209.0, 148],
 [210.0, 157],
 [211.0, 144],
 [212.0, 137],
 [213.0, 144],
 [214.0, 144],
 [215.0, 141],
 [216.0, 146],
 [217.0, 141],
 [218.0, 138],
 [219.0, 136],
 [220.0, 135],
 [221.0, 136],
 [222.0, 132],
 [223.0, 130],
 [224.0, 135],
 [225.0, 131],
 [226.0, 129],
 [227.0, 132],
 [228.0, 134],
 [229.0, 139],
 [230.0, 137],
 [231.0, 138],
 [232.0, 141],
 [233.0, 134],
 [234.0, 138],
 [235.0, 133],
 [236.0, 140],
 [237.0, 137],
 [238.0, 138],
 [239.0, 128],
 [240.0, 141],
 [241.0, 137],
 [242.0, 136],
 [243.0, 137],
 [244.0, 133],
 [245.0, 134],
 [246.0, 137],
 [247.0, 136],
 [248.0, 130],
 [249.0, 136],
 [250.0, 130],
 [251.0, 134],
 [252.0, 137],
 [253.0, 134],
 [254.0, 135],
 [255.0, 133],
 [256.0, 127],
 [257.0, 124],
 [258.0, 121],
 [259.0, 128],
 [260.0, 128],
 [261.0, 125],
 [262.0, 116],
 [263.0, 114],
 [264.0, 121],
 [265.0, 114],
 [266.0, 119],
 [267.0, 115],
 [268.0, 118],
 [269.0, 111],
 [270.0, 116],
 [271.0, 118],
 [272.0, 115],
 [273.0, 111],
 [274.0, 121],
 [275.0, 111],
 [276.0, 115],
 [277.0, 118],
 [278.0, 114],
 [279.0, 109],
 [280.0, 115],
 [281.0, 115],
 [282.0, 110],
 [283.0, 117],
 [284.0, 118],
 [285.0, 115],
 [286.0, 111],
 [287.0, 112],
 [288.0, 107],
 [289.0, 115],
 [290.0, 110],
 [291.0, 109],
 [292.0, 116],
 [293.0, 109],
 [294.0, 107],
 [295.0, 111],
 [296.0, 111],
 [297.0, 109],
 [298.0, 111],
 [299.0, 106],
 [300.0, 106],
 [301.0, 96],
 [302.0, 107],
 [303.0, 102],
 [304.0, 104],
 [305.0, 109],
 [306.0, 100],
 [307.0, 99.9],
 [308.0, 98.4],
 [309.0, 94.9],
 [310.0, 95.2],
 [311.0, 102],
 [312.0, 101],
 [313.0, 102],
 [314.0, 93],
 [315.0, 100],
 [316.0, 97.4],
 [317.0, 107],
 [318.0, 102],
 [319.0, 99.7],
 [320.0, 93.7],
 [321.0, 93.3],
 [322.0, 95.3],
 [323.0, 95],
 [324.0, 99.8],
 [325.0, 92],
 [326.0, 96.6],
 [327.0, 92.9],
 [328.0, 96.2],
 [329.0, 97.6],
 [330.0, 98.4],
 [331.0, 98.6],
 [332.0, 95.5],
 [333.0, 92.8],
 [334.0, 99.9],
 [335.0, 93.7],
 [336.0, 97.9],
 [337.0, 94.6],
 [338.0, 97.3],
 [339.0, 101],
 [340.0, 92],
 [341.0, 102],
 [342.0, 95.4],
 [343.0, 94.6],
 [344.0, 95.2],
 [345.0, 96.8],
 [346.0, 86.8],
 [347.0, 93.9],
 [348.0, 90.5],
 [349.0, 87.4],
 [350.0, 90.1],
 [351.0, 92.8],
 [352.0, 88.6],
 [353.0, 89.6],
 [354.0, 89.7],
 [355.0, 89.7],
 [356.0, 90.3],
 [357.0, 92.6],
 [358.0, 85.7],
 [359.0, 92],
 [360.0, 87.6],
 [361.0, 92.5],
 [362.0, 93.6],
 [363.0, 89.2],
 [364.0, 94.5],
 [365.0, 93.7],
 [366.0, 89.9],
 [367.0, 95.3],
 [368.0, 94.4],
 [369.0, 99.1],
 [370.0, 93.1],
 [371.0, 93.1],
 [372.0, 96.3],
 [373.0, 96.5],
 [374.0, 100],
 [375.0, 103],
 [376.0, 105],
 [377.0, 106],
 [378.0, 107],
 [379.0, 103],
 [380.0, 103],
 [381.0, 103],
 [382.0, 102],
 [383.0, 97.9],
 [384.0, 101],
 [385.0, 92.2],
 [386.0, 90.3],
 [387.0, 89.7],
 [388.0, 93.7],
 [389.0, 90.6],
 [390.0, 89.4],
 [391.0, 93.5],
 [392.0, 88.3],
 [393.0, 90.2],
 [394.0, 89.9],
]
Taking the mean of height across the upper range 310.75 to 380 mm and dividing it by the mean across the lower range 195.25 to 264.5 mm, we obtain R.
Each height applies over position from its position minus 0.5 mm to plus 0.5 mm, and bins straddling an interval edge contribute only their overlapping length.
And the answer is 0.7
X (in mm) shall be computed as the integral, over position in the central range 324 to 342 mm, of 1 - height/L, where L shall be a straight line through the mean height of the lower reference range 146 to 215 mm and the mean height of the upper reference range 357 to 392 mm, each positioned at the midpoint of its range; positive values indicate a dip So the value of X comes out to 1.7 mm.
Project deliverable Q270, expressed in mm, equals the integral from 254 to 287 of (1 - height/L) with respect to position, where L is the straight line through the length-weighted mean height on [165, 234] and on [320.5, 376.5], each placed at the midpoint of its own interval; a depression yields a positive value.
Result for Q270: 0.6 mm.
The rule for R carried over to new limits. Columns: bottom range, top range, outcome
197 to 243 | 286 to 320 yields 0.74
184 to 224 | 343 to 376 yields 0.64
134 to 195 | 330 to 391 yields 0.63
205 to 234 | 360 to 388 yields 0.70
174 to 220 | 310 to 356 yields 0.65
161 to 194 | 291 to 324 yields 0.70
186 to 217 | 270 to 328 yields 0.72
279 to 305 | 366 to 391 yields 0.89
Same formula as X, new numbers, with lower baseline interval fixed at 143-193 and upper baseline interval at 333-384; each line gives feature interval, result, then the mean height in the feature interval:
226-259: -1.53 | 134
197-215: -1.03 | 147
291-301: 0.37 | 109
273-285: 0.33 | 115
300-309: 0.71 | 102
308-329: 1.80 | 97.5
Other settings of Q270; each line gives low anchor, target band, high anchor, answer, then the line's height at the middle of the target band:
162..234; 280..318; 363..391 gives 3.5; 117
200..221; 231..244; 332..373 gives -0.2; 135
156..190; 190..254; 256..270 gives -4.2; 132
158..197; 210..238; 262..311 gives -1.4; 131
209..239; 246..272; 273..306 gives -0.3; 123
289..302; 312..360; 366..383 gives 4.2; 104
